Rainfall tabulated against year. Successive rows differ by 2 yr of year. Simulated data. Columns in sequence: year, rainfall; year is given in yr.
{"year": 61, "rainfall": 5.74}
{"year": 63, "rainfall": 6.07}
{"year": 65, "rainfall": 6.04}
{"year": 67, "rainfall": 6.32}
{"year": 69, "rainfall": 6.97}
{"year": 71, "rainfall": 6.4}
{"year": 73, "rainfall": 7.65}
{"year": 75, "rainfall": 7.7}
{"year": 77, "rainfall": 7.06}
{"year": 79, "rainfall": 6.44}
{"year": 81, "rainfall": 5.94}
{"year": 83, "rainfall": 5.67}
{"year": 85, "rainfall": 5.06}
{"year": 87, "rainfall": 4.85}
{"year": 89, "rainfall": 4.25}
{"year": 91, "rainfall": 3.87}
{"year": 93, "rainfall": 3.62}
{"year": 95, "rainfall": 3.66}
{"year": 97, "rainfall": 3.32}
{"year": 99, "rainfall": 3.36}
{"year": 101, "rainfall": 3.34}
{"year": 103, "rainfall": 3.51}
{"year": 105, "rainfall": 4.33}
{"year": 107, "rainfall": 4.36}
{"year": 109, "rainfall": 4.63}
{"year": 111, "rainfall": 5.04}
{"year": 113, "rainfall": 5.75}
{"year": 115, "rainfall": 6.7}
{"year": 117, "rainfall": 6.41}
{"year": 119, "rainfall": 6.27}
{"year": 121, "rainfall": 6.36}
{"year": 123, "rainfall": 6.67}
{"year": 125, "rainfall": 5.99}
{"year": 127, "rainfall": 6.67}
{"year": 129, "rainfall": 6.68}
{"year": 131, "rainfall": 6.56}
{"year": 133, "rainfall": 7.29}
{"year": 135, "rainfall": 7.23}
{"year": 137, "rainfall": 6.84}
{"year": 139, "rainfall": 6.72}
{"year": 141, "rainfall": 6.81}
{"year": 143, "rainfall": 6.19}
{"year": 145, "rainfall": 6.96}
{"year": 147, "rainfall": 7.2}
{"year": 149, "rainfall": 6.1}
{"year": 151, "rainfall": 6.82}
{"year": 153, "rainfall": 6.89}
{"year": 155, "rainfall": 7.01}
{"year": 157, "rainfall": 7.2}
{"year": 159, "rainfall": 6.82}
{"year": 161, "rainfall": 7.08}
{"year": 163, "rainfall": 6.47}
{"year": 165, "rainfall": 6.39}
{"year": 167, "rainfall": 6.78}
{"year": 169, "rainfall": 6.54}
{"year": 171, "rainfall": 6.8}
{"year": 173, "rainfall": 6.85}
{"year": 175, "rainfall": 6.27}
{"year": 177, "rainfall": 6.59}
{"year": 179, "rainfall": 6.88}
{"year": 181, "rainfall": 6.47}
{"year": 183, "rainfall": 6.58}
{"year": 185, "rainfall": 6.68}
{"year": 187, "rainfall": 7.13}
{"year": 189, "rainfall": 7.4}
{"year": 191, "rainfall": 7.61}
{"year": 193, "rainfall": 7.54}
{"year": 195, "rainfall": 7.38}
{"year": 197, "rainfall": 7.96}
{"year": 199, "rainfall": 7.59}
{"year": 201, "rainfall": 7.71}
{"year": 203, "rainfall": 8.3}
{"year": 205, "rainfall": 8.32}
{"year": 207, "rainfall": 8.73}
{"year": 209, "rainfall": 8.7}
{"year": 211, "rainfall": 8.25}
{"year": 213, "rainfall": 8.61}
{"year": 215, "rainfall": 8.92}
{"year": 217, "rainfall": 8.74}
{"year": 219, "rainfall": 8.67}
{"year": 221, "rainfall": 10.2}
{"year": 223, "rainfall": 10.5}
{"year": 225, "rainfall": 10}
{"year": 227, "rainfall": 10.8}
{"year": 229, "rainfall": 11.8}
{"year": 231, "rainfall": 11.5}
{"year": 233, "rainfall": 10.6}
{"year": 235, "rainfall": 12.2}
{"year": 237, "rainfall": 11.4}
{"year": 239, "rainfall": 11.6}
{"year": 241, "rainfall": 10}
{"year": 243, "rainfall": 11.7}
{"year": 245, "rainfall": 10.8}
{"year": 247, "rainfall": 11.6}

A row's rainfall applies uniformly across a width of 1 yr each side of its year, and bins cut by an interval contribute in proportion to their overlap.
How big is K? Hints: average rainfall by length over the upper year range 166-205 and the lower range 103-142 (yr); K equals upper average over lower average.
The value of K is 1.17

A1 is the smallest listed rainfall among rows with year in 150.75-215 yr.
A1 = 6.27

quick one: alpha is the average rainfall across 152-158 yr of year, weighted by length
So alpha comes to 7.03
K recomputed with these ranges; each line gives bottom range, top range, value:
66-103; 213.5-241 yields 1.99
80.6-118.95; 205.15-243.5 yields 2.18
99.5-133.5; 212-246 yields 1.86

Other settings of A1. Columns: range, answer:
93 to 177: 3.32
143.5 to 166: 6.1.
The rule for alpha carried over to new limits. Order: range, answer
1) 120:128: 6.42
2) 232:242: 11.2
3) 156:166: 6.79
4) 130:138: 6.98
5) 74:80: 7.07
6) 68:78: 7.16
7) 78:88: 5.59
